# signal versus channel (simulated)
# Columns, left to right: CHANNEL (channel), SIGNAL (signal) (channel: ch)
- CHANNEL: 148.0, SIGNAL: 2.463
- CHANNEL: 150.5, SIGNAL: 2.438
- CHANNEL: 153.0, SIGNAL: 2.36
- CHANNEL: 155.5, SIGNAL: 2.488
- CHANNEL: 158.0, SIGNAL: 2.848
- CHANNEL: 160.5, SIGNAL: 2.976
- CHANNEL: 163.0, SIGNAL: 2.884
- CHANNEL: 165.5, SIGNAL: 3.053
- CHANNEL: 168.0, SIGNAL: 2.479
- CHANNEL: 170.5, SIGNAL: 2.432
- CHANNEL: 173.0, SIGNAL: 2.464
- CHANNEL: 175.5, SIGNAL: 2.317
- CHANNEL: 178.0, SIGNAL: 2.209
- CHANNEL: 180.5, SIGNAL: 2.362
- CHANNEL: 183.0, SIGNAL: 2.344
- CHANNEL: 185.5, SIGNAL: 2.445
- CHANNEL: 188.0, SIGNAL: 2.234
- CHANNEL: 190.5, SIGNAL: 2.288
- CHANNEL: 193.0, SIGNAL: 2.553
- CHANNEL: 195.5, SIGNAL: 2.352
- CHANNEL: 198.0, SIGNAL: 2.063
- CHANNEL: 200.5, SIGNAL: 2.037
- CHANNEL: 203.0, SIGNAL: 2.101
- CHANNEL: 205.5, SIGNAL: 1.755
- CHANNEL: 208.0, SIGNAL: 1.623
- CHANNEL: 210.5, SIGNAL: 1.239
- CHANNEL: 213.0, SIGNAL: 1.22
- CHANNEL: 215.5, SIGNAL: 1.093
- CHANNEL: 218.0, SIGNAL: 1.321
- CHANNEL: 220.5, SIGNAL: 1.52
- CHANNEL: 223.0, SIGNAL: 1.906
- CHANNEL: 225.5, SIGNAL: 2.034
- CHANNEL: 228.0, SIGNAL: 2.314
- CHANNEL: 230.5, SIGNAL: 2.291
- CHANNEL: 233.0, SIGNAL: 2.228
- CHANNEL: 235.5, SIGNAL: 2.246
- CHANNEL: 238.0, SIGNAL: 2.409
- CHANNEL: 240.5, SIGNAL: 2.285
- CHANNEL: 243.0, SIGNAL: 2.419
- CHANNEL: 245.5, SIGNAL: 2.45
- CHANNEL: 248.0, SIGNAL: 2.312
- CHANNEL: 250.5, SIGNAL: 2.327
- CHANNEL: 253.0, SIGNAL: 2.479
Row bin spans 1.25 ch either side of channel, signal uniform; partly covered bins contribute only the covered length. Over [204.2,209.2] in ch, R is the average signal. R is 1.69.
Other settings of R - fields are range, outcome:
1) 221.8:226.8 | 1.97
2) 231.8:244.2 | 2.32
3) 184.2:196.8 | 2.37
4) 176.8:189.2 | 2.32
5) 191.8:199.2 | 2.32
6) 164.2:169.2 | 2.77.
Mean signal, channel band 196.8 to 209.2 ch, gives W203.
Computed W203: 1.92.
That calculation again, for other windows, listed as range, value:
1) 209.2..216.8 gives 1.19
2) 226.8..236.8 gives 2.27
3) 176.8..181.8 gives 2.29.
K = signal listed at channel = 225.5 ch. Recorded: 2.034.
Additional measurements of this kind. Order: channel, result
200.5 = 2.037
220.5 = 1.52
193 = 2.553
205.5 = 1.755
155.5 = 2.488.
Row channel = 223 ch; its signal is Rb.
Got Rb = 1.906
